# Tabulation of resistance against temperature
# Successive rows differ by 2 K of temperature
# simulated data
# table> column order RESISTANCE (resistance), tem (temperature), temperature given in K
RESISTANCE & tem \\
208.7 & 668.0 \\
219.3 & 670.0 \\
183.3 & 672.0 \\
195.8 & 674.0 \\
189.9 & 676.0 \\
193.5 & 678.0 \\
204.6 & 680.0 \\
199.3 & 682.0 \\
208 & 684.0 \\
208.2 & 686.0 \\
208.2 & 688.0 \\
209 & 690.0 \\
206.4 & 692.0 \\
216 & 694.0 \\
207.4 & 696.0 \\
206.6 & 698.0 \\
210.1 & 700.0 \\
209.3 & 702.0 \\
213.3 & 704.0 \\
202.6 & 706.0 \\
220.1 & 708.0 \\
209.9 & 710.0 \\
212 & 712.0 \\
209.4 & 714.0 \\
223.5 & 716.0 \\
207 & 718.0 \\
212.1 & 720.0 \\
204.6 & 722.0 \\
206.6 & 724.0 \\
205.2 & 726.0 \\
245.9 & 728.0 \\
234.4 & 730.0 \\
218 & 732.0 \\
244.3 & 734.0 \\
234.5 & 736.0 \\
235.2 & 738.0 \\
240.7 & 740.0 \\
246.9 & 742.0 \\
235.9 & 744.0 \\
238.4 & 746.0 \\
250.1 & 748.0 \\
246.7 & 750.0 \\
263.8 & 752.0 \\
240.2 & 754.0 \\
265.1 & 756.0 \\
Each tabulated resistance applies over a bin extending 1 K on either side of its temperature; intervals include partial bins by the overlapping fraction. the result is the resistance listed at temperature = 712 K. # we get 212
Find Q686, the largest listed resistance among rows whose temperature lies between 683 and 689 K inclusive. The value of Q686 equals 208.2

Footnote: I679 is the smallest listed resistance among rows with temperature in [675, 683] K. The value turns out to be 189.9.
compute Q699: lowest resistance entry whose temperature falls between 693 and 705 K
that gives 206.6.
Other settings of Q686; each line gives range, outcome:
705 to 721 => 223.5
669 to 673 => 219.3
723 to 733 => 245.9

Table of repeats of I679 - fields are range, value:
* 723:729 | 205.2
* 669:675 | 183.3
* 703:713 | 202.6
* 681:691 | 199.3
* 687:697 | 206.4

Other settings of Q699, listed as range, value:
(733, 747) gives 234.5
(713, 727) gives 204.6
